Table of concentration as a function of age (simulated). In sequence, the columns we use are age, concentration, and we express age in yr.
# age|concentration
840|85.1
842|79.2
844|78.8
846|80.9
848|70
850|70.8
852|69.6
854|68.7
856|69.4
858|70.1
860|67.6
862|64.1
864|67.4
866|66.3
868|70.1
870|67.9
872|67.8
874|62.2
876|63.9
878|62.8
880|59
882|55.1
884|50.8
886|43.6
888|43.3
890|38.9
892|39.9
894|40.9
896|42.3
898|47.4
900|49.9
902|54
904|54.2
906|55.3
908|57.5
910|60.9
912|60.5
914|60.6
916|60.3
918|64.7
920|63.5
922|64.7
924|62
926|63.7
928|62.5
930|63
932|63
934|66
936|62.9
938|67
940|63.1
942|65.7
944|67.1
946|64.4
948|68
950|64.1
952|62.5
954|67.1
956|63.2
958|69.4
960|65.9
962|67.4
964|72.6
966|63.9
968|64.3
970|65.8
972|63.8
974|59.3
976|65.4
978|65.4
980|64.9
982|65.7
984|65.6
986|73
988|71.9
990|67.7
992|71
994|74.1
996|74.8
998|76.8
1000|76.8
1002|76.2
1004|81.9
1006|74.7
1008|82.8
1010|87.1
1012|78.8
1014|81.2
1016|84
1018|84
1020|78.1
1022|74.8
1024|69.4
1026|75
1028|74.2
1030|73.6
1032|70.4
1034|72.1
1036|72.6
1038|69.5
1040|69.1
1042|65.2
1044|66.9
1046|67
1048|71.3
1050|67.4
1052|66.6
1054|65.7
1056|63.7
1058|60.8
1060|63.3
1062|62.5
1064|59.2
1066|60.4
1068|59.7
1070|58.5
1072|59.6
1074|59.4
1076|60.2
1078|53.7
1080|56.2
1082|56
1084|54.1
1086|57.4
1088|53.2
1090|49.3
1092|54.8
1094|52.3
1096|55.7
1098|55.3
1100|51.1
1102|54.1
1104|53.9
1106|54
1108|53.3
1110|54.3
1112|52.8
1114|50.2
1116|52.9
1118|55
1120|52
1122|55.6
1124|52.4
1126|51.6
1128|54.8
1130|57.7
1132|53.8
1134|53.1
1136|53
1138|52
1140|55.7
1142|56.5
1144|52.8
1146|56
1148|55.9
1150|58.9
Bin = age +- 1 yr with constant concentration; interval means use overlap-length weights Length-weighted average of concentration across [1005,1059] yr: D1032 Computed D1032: 72.8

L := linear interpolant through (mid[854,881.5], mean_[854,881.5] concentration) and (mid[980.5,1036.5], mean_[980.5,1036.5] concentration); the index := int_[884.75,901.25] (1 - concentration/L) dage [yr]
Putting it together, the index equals 5.9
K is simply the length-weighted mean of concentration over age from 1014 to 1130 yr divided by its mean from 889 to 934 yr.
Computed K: 1.10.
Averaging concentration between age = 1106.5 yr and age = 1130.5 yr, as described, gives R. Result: 53.5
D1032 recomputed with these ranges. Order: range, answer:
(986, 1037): 76.1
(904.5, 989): 64.4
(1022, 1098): 62.9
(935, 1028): 70.7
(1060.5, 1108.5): 56.1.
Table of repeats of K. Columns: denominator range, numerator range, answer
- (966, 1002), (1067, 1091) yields 0.82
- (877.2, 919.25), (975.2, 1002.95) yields 1.35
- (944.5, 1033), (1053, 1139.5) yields 0.78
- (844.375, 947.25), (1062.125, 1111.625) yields 0.92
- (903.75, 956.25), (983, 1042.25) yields 1.19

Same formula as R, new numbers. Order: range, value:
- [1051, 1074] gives 61.7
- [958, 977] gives 65.6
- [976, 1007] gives 71.8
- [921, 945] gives 64.2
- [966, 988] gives 65.6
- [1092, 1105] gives 53.8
